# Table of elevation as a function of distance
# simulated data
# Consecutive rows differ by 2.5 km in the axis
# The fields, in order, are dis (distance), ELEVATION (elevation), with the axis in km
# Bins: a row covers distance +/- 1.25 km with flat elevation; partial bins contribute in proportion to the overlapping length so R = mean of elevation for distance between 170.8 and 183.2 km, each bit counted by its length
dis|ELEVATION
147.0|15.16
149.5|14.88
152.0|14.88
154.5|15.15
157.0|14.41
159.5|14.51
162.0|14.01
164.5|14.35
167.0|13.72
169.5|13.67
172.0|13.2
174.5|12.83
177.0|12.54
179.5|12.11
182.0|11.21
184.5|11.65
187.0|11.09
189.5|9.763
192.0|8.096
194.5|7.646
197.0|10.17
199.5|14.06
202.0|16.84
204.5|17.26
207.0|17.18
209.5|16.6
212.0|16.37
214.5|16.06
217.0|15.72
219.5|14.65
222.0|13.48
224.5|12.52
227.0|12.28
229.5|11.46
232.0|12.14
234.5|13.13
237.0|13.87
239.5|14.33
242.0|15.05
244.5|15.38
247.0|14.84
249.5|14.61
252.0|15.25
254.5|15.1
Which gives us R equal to 12.4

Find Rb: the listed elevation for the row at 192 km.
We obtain 8.096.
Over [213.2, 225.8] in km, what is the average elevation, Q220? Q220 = 14.5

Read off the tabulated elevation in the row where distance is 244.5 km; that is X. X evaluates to 15.38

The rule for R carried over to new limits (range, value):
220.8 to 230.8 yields 12.4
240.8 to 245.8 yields 15.2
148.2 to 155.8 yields 15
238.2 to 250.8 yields 14.8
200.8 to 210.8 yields 17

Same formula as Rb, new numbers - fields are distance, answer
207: 17.18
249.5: 14.61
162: 14.01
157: 14.41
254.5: 15.1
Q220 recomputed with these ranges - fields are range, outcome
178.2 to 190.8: 11.2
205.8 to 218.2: 16.4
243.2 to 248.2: 15.1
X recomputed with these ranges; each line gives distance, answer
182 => 11.21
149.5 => 14.88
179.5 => 12.11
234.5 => 13.13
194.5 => 7.646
